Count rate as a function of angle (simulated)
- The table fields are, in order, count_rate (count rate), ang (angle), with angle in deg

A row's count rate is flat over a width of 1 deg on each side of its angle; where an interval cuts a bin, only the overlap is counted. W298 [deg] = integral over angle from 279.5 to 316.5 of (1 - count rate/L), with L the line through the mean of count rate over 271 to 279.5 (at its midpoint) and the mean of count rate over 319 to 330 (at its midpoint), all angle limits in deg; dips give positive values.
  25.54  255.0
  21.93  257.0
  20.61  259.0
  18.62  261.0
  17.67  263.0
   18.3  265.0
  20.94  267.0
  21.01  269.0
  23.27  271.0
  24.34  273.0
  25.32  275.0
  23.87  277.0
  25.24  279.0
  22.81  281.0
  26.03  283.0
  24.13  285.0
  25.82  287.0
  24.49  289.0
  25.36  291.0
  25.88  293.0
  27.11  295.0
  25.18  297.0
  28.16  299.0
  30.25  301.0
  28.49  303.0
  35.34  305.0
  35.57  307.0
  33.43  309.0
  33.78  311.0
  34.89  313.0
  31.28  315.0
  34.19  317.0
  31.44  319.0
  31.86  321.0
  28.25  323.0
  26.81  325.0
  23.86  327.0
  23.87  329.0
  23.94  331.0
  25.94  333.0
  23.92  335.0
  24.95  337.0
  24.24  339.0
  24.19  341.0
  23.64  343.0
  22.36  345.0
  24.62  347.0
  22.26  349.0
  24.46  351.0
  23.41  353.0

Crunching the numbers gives -4.2 deg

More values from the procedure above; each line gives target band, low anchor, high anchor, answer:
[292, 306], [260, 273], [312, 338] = -2.2 deg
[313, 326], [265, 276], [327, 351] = -4.1 deg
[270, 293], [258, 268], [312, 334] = -2.6 deg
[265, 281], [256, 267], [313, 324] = -0.7 deg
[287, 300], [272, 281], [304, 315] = 1.5 deg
